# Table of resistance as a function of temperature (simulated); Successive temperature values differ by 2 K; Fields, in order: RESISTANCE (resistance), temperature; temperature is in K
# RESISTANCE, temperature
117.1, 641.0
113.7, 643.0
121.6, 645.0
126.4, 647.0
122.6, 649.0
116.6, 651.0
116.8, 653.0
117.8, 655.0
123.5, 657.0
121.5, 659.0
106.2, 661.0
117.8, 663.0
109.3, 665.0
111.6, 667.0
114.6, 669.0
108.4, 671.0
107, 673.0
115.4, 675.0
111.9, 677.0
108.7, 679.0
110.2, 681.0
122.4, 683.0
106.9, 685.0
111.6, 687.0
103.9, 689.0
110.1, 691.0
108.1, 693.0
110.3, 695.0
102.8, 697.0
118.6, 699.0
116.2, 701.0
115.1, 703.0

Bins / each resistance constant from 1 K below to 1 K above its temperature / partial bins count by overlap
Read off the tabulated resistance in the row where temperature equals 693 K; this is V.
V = 108.1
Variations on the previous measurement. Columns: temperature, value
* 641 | 117.1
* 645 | 121.6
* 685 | 106.9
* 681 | 110.2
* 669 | 114.6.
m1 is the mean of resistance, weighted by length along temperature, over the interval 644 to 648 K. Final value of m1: 124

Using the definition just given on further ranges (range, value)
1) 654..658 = 121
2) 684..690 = 107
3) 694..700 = 111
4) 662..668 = 113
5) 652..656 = 117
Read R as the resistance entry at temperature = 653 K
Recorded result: 116.8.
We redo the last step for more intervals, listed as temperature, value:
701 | 116.2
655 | 117.8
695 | 110.3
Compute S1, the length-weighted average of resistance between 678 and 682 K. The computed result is 109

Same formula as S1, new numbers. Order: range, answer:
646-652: 122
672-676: 111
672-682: 111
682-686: 115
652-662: 117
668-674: 110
